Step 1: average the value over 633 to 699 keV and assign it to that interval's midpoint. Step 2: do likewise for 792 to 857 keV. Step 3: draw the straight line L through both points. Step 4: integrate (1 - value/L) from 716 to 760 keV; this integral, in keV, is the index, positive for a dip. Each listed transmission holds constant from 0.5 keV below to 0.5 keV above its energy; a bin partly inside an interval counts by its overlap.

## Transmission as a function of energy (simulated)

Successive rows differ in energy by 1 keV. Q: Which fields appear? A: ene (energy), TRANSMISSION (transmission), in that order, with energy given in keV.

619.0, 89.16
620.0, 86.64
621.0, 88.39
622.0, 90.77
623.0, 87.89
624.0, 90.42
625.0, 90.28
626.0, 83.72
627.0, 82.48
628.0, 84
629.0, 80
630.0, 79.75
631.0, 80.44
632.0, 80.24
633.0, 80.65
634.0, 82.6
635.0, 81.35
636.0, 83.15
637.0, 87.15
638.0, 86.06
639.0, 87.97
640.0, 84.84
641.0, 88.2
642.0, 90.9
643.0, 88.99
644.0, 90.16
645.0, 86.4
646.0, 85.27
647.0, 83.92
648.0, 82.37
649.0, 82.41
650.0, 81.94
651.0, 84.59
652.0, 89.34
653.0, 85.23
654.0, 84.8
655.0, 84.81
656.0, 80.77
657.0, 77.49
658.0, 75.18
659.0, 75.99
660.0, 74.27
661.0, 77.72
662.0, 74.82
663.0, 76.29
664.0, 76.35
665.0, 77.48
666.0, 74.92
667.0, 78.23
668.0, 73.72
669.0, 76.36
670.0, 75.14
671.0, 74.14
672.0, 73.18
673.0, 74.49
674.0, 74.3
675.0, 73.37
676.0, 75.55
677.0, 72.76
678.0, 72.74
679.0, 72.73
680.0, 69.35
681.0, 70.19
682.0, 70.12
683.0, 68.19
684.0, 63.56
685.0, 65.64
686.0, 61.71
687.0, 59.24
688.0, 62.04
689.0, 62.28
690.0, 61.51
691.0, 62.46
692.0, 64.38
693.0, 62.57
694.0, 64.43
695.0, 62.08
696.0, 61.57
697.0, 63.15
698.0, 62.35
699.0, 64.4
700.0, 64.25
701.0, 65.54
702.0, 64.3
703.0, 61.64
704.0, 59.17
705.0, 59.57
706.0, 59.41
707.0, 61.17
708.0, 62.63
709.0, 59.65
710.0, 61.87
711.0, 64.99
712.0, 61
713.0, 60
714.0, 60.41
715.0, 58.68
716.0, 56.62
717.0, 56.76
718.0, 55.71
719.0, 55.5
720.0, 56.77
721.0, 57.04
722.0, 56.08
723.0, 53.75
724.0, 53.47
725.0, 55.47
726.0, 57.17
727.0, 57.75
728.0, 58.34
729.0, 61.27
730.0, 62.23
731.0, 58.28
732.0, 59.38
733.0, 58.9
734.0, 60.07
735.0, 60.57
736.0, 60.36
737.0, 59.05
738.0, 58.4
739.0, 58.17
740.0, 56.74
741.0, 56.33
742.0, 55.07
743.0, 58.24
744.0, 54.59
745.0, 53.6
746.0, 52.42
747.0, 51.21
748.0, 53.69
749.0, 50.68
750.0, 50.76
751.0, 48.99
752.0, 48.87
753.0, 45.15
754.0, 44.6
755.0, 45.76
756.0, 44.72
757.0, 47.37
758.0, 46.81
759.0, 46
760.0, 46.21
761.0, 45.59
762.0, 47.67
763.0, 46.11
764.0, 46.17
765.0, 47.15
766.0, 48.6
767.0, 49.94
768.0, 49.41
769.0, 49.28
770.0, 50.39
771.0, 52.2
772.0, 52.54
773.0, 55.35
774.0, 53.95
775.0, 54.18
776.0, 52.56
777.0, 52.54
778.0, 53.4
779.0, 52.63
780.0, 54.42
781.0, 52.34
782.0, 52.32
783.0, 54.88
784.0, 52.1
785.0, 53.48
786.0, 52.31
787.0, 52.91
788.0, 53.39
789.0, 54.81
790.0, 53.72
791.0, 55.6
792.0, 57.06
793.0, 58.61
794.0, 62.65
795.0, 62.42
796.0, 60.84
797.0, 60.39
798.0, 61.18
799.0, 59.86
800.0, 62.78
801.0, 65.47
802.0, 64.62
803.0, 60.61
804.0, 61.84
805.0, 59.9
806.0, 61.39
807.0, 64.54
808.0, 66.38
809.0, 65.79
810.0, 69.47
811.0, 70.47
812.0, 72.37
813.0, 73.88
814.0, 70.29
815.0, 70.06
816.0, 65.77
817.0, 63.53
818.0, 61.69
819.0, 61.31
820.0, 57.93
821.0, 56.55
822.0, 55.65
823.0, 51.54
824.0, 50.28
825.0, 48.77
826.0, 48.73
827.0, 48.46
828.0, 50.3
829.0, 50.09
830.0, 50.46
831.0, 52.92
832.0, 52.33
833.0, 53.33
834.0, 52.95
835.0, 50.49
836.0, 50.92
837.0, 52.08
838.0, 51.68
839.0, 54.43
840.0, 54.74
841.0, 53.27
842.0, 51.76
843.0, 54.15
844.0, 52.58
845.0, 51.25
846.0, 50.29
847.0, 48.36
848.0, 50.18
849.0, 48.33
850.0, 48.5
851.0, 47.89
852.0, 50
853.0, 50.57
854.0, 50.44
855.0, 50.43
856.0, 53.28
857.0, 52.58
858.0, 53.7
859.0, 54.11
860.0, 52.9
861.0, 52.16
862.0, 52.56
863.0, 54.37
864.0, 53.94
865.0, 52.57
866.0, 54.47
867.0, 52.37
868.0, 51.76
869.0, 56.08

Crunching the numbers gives 8.3 keV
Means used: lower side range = 75.5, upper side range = 56.9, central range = 54.4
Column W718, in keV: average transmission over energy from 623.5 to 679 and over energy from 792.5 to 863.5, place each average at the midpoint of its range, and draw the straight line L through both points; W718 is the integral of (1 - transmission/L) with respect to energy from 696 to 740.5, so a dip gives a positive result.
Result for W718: 7.52 keV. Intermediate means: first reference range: 80.8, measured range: 59.5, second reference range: 56.6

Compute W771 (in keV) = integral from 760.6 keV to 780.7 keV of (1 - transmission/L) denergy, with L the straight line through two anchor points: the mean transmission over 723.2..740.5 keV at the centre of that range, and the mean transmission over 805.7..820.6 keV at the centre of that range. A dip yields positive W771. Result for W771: 3.7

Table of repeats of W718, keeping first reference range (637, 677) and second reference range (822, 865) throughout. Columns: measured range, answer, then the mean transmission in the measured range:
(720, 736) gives 2.6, 58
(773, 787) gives 1.9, 53.2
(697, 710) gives 2.0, 62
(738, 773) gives 8.0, 50.2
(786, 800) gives 0.3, 57.9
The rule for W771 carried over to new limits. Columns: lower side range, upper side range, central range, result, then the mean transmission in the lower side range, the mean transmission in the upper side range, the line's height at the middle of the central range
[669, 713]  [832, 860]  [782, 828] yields -3.7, 65.7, 51.6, 55.3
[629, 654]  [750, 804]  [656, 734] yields 7.5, 84.7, 52.9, 72.1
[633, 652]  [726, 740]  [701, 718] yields 1.4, 85.4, 59.3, 66.1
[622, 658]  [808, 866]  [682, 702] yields 3.5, 84.5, 55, 76.7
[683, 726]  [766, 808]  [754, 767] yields 2.5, 60.6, 56.2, 57.7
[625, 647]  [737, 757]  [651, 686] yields 0.0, 84.6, 52.1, 75.1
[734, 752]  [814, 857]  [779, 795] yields -0.2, 55.2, 53.2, 54.3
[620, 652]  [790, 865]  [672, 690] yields 2.3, 85.2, 56.5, 78.4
